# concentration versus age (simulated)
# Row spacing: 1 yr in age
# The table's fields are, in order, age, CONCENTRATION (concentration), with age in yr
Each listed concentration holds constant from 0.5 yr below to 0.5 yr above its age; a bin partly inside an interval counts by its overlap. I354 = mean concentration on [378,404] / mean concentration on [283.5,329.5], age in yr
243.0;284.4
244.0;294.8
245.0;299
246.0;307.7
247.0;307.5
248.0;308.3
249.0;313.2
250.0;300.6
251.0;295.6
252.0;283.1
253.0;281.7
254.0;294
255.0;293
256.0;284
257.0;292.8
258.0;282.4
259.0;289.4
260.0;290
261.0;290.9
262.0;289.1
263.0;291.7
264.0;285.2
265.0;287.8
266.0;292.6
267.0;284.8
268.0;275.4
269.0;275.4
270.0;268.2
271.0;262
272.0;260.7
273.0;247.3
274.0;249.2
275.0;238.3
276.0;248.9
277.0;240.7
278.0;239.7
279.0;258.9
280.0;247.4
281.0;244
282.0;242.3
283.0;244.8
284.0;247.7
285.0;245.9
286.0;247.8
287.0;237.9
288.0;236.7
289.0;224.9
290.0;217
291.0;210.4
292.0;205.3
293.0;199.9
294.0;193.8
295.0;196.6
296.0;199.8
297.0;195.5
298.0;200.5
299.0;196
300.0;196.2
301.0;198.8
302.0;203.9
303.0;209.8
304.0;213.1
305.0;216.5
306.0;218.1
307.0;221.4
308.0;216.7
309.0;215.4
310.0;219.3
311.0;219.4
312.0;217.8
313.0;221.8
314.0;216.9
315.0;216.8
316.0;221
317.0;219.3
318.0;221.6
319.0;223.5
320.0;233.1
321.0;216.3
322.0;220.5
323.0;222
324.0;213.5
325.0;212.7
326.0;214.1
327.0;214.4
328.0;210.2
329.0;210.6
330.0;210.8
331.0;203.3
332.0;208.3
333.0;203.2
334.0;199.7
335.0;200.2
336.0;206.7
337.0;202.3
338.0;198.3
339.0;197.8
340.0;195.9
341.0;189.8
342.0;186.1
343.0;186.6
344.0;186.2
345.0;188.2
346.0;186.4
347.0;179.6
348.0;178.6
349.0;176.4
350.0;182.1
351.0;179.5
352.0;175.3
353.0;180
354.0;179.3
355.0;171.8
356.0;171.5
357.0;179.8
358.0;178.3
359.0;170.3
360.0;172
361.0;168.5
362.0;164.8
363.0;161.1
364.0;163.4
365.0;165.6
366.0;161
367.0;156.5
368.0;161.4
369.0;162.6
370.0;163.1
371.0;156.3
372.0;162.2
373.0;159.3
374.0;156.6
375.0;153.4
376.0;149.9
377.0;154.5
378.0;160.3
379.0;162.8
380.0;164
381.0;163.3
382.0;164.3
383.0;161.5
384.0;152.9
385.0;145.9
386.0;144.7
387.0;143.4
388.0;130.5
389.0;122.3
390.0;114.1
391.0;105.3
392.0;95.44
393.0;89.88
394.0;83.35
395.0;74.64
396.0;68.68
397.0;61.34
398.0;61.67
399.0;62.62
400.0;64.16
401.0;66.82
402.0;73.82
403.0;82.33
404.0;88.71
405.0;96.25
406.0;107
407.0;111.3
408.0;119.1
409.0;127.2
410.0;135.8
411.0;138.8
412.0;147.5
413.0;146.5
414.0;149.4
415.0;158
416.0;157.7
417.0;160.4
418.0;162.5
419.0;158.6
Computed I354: 0.5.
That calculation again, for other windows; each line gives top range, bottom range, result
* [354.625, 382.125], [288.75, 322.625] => 0.77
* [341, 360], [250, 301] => 0.71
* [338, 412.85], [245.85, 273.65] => 0.51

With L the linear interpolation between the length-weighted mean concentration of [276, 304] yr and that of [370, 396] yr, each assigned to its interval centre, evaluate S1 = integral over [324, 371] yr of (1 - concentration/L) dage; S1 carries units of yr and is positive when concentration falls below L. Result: -4.1 yr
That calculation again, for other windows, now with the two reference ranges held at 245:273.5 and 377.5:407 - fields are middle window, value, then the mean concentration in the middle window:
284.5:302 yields 2.21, 212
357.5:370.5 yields -1.50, 165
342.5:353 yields -0.75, 182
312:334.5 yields -1.45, 215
